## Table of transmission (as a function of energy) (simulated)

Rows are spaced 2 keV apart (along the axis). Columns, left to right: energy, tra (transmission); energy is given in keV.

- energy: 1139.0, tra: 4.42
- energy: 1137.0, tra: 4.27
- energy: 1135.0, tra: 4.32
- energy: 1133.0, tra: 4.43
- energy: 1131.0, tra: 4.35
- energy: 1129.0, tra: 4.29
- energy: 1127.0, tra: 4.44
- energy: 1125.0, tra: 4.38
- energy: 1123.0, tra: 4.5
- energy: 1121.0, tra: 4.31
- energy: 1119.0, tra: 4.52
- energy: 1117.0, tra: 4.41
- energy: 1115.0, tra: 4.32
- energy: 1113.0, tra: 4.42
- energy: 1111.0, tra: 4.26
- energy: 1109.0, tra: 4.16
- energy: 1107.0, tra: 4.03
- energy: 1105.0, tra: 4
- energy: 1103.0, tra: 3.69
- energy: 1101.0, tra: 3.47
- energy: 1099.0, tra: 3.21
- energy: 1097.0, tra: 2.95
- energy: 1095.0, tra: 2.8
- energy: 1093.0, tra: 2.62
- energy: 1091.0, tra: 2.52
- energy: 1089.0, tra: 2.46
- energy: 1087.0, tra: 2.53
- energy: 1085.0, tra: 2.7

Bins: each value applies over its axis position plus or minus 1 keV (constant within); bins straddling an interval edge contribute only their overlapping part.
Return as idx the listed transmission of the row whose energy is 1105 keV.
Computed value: 4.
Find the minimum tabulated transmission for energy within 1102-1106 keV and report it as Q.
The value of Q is 3.69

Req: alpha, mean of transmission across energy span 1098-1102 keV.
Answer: 3.34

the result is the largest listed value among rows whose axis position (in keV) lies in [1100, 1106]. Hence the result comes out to 4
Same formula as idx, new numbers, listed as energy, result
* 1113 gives 4.42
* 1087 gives 2.53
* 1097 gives 2.95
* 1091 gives 2.52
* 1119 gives 4.52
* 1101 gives 3.47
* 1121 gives 4.31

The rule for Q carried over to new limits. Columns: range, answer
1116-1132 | 4.29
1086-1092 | 2.46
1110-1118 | 4.26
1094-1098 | 2.8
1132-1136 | 4.32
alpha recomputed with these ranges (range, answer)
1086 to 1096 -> 2.59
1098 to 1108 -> 3.68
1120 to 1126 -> 4.4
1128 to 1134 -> 4.36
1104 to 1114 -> 4.17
